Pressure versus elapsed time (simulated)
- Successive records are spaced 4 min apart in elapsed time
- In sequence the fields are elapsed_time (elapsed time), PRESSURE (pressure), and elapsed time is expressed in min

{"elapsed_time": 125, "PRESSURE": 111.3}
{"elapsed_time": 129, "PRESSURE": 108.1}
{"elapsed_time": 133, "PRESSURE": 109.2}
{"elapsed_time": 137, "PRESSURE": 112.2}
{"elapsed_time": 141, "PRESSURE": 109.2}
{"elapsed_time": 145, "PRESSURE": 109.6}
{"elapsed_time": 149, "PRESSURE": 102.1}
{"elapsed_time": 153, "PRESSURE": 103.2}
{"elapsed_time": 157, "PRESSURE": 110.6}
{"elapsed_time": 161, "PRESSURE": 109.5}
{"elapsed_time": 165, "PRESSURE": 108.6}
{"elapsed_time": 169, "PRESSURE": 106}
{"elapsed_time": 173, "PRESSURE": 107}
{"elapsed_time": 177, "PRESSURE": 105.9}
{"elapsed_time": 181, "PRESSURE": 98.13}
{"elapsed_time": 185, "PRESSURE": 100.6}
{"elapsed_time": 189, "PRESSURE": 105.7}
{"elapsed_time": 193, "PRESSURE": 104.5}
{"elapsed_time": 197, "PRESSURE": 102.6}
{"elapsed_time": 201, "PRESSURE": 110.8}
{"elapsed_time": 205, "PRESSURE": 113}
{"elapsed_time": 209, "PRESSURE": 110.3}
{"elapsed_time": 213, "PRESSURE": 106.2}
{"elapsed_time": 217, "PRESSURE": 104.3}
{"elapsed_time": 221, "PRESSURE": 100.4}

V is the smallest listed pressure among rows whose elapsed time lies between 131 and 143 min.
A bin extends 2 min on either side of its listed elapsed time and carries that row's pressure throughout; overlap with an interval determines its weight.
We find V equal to 109.2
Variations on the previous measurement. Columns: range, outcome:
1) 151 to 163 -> 103.2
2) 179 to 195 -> 98.13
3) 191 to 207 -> 102.6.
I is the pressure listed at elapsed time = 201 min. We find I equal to 110.8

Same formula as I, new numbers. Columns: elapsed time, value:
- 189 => 105.7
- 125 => 111.3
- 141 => 109.2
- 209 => 110.3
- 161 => 109.5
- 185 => 100.6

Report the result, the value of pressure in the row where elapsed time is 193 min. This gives 104.5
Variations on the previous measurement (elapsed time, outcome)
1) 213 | 106.2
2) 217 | 104.3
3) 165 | 108.6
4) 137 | 112.2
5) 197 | 102.6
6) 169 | 106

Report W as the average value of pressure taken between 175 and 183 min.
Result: 102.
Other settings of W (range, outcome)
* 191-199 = 104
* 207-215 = 108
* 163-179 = 107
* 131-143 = 110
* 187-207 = 107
